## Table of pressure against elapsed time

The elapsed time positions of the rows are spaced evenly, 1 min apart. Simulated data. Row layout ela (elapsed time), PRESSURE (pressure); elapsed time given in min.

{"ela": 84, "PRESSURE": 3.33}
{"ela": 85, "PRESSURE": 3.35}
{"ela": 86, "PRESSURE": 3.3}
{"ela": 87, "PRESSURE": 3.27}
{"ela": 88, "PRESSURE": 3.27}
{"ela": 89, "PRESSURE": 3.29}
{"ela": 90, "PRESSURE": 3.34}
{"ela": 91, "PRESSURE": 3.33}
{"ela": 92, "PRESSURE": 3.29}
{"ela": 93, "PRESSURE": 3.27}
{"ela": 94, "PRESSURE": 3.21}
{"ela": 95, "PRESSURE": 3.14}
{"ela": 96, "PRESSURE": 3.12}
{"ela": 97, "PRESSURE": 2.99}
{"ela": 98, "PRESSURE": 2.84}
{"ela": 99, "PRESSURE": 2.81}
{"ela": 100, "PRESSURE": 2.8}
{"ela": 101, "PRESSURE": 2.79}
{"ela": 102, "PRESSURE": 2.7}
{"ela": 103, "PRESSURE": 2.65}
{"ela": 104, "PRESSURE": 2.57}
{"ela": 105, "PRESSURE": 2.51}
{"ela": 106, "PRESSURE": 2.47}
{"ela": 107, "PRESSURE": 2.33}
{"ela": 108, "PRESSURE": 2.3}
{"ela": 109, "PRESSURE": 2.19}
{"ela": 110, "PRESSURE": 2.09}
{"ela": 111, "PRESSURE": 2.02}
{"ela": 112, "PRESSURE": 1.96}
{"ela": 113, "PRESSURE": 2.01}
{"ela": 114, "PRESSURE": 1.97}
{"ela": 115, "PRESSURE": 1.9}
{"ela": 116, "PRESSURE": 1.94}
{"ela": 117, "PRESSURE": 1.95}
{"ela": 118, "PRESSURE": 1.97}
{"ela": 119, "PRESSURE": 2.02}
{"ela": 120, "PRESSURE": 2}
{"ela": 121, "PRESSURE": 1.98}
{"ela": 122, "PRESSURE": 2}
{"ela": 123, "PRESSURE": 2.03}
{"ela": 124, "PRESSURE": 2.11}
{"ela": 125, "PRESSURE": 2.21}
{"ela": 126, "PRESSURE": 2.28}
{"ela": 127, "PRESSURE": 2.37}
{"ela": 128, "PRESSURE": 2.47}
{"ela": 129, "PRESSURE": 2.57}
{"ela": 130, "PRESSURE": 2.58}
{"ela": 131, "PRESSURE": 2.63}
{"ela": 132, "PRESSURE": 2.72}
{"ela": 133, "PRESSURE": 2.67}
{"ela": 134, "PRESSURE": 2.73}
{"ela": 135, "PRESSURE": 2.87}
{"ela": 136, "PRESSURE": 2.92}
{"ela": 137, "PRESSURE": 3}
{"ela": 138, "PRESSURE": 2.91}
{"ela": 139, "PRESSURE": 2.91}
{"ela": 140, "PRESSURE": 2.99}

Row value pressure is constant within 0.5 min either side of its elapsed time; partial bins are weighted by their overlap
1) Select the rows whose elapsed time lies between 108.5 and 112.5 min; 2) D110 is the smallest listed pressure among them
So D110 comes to 1.96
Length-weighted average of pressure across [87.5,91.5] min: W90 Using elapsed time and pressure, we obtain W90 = 3.31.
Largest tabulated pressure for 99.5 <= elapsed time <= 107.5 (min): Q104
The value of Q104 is 2.8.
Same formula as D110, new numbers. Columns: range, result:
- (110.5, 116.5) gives 1.9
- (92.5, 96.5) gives 3.12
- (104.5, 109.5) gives 2.19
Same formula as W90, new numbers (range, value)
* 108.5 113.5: 2.05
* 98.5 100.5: 2.8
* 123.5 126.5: 2.2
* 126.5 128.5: 2.42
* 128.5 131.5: 2.59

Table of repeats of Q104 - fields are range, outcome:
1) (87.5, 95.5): 3.34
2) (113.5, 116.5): 1.97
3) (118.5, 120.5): 2.02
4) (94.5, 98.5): 3.14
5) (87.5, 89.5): 3.29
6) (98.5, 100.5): 2.81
